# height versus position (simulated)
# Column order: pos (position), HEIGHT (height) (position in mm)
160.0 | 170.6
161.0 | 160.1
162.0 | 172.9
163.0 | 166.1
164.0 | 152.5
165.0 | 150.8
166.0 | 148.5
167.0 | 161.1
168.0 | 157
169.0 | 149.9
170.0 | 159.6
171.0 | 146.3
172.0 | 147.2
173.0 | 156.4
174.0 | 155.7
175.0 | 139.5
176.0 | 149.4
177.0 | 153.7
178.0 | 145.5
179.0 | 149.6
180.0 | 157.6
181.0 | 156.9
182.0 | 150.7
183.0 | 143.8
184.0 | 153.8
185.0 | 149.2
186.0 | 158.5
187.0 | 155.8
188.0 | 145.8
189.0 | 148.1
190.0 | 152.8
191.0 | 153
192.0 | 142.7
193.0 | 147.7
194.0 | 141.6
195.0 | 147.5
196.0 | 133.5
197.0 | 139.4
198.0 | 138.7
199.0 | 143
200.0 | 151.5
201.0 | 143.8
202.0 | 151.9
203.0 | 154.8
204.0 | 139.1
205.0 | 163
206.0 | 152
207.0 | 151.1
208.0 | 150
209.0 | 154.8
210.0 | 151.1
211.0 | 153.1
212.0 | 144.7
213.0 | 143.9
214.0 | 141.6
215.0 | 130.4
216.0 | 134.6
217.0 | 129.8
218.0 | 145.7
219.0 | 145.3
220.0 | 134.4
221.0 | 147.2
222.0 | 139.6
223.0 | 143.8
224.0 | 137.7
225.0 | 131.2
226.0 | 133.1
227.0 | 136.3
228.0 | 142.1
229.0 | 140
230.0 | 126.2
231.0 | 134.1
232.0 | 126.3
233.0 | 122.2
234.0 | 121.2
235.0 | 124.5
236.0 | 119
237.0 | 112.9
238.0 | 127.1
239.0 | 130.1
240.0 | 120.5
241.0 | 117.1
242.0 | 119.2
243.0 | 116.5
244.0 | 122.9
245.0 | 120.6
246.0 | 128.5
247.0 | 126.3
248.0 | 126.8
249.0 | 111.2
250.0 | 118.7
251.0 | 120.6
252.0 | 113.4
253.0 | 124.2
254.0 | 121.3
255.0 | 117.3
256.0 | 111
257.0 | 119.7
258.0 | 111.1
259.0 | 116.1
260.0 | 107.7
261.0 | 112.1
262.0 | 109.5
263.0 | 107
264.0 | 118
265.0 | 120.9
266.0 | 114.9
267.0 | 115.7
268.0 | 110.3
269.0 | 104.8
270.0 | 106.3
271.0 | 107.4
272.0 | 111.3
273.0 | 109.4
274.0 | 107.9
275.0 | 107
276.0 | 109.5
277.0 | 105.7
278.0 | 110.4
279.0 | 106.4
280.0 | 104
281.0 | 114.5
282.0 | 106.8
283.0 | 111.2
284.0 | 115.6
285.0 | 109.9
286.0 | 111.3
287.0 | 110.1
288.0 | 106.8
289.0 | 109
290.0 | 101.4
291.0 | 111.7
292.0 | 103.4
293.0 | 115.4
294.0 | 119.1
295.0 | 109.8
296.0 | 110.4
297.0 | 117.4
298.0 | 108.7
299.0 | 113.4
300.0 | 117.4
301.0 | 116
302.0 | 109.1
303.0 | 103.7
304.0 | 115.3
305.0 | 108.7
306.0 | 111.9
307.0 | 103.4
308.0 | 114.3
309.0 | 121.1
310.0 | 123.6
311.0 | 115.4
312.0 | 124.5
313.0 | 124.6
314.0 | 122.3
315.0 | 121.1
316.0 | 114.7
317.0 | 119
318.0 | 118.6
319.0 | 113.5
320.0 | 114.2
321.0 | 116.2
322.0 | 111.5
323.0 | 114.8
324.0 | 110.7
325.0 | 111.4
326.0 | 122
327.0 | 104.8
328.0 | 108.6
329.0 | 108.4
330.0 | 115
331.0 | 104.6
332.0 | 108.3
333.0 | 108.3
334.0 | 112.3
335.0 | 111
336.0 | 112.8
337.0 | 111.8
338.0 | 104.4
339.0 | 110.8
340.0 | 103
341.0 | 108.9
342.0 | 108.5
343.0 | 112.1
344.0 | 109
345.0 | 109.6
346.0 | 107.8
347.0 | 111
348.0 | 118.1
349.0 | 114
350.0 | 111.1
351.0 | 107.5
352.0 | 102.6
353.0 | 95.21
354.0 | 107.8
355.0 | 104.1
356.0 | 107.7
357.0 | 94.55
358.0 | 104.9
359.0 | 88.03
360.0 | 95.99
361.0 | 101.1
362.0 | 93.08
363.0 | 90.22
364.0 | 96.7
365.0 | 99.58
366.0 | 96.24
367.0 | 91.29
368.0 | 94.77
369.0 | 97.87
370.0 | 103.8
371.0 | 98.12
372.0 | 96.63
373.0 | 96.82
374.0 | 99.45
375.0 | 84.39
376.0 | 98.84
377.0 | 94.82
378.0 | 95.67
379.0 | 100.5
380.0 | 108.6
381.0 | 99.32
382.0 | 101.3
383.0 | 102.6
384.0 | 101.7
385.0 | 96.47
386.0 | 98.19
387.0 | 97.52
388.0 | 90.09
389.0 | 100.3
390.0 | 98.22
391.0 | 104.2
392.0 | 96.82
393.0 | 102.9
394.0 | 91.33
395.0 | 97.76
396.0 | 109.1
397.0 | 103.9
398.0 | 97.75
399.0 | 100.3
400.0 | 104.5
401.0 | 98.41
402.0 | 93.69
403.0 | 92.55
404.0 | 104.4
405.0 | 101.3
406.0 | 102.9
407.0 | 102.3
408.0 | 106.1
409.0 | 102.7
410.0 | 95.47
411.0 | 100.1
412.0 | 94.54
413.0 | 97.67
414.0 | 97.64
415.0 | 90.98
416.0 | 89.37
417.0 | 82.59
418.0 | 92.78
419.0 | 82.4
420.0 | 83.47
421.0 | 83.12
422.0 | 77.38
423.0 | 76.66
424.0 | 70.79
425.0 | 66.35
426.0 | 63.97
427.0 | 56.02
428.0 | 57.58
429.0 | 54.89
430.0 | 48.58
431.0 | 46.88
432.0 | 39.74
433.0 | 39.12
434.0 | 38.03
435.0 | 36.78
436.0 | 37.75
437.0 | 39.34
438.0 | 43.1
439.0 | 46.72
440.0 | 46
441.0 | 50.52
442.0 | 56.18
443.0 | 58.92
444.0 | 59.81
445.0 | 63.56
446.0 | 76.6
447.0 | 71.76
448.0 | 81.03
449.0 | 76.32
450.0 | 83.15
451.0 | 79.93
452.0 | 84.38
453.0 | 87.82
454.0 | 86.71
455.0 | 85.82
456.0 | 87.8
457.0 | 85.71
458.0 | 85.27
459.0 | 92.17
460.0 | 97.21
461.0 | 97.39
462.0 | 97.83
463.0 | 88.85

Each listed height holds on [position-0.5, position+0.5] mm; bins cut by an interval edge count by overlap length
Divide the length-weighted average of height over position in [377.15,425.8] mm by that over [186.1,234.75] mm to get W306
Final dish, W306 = 0.67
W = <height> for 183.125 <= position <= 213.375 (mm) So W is 148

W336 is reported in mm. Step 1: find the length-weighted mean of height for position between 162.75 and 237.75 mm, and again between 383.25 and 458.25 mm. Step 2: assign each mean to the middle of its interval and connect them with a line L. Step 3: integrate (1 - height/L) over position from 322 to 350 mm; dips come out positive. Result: -1.4 mm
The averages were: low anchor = 145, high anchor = 80.5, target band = 110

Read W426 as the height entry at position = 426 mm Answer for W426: 63.97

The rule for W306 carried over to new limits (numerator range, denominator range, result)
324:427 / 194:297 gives 0.80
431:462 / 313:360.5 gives 0.61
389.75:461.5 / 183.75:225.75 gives 0.55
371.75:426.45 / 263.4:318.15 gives 0.85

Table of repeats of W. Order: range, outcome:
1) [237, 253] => 121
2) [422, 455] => 60.8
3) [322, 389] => 103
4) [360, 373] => 96.6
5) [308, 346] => 113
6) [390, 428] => 91.9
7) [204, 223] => 145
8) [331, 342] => 109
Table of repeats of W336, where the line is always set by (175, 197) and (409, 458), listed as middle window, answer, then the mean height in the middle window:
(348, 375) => -1.9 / 99.6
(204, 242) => 0.2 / 136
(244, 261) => 1.3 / 118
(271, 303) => 1.8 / 110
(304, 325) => -1.6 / 116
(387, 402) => -3.0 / 99.4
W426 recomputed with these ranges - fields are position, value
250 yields 118.7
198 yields 138.7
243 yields 116.5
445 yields 63.56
